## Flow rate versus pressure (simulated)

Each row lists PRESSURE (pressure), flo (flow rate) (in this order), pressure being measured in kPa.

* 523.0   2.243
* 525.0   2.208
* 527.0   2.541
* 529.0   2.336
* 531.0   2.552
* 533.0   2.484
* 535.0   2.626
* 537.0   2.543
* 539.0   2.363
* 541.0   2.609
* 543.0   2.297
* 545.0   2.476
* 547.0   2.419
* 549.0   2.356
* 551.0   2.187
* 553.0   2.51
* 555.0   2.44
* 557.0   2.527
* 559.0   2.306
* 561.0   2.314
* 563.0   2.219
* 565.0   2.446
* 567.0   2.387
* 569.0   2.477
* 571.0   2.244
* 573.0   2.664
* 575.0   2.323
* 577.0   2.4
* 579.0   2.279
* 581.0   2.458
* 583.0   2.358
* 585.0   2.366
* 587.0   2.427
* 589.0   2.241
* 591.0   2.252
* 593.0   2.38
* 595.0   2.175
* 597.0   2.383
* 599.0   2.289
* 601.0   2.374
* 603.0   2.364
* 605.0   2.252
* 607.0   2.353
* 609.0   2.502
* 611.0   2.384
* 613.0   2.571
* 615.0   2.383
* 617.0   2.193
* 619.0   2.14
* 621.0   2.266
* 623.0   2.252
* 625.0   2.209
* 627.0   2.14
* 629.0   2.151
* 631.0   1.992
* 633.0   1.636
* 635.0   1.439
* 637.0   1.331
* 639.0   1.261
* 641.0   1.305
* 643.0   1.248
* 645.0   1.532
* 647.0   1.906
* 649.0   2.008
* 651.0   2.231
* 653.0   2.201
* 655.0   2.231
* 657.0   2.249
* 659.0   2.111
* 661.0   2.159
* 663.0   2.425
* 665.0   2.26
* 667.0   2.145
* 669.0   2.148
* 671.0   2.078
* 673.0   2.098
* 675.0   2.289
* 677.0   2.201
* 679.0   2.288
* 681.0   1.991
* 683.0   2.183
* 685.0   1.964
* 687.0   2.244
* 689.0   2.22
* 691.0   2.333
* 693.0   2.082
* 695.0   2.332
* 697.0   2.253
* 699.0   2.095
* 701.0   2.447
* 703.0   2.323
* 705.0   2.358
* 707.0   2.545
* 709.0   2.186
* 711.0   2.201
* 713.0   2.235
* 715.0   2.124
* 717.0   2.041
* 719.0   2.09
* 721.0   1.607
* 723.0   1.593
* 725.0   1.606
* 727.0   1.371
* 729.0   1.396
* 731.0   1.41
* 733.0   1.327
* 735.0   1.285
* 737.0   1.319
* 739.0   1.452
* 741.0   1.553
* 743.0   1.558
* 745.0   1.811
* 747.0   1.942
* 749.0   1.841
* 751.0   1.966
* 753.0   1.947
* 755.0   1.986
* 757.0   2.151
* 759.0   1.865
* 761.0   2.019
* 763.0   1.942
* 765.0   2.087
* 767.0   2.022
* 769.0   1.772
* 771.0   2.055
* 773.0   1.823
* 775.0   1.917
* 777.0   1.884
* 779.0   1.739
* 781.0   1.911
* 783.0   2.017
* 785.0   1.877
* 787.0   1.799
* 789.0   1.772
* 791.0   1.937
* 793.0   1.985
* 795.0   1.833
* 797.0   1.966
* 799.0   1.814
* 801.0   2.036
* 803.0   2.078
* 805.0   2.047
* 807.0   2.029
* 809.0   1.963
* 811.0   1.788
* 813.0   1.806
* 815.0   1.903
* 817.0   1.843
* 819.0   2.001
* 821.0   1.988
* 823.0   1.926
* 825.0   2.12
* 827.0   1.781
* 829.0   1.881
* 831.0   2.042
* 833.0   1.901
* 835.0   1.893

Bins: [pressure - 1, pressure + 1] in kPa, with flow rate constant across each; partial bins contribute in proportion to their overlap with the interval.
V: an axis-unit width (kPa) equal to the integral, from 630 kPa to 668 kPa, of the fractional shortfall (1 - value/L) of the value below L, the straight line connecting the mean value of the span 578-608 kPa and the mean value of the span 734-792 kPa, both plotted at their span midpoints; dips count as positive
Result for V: 5.0 kPa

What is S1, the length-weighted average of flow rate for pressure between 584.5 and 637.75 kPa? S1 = 2.2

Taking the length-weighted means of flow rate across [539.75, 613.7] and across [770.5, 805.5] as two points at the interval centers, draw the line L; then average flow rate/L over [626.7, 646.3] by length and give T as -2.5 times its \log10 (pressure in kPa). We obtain 0.38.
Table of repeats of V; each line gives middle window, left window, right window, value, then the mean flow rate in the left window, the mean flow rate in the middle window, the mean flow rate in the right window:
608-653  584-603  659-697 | 6.0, 2.32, 1.96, 2.19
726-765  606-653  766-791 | 4.2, 1.98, 1.7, 1.88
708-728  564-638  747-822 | 1.4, 2.26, 1.91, 1.93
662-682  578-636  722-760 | -2.4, 2.25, 2.19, 1.65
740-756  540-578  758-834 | 1.5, 2.4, 1.83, 1.93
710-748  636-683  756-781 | 5.4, 1.99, 1.68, 1.94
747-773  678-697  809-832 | 1.0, 2.19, 1.96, 1.92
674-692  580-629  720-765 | -2.1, 2.32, 2.19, 1.69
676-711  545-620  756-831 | -1.7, 2.36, 2.24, 1.93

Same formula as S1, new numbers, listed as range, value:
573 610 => 2.35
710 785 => 1.81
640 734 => 2.04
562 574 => 2.41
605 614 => 2.43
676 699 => 2.19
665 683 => 2.16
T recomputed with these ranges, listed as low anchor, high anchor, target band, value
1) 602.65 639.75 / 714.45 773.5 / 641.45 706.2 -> -0.10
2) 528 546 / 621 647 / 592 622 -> -0.20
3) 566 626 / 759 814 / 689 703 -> -0.07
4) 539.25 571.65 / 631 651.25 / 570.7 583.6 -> -0.10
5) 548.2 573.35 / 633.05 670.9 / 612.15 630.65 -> -0.09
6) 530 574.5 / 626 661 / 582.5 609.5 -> -0.09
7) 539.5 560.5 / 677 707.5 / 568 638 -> 0.05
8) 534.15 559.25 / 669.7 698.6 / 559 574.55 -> 0.01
